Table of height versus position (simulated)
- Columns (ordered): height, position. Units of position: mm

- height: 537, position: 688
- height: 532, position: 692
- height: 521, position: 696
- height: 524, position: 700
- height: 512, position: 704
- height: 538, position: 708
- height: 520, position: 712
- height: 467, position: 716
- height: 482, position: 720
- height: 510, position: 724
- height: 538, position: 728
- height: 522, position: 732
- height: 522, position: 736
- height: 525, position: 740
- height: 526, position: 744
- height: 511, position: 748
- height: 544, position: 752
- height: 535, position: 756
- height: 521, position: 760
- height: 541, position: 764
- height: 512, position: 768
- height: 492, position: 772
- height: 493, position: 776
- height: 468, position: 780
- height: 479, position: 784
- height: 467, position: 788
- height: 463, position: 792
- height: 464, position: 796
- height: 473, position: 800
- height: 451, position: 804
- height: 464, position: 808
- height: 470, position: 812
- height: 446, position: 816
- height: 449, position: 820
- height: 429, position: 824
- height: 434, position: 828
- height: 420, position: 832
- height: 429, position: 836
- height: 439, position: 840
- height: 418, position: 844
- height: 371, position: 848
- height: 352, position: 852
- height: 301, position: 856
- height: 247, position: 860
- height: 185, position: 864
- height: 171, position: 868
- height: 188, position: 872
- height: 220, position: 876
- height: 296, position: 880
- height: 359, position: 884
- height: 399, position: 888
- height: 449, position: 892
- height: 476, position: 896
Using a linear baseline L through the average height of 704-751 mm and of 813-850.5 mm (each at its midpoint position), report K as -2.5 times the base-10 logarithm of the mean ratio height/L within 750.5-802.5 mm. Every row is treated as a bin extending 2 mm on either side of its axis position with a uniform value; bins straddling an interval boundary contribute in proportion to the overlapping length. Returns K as -0.05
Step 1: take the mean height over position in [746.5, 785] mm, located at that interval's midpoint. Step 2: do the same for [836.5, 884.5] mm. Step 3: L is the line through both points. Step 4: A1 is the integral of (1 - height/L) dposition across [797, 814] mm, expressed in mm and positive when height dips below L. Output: -1.8 mm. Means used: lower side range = 510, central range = 464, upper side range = 298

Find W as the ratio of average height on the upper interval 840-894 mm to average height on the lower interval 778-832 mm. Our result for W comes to 0.68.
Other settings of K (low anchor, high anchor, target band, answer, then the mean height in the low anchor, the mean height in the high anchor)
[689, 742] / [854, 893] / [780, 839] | -0.21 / 517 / 277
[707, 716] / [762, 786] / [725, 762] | -0.04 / 514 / 498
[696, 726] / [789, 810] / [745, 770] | -0.09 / 508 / 463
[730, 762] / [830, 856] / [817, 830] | -0.04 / 526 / 397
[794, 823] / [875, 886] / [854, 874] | 0.47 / 459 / 298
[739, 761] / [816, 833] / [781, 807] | 0.02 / 527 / 435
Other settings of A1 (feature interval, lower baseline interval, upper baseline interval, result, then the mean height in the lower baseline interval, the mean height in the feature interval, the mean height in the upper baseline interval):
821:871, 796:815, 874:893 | 6.8 mm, 463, 348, 339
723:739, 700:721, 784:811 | -0.9 mm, 507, 524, 465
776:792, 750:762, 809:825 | 0.7 mm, 533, 473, 451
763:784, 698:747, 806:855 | -1.1 mm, 515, 497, 424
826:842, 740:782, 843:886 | -3.8 mm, 515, 430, 279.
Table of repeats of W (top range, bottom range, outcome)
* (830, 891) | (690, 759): 0.62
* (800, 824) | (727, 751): 0.87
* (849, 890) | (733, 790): 0.54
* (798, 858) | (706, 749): 0.82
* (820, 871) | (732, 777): 0.67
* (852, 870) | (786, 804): 0.52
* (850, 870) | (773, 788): 0.52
